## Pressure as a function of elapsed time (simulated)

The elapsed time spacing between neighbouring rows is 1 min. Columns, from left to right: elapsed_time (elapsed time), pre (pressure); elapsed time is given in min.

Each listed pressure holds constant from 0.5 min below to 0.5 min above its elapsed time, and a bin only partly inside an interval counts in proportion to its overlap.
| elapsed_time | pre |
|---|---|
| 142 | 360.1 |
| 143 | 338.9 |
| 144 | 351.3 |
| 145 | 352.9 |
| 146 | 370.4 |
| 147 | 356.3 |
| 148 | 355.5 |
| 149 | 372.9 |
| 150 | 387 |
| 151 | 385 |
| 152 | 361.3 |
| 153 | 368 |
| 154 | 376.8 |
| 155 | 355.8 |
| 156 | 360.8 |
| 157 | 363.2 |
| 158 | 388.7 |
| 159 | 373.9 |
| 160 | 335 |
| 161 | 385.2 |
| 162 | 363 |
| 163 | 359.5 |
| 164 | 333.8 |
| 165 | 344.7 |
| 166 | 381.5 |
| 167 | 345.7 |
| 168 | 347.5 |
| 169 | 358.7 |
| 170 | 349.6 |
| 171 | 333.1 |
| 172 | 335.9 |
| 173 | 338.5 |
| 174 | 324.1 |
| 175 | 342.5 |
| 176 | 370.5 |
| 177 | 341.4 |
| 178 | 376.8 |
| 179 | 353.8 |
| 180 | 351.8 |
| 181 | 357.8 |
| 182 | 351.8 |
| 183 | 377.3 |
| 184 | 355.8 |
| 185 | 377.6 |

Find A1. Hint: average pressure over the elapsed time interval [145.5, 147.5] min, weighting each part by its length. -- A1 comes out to 363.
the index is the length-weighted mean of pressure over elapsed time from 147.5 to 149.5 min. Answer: 364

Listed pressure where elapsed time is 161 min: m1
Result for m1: 385.2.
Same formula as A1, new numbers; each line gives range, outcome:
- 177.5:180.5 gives 361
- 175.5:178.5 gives 363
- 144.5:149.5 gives 362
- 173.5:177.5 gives 345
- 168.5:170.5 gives 354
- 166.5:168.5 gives 347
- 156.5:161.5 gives 369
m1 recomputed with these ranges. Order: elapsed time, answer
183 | 377.3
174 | 324.1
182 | 351.8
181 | 357.8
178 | 376.8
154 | 376.8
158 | 388.7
